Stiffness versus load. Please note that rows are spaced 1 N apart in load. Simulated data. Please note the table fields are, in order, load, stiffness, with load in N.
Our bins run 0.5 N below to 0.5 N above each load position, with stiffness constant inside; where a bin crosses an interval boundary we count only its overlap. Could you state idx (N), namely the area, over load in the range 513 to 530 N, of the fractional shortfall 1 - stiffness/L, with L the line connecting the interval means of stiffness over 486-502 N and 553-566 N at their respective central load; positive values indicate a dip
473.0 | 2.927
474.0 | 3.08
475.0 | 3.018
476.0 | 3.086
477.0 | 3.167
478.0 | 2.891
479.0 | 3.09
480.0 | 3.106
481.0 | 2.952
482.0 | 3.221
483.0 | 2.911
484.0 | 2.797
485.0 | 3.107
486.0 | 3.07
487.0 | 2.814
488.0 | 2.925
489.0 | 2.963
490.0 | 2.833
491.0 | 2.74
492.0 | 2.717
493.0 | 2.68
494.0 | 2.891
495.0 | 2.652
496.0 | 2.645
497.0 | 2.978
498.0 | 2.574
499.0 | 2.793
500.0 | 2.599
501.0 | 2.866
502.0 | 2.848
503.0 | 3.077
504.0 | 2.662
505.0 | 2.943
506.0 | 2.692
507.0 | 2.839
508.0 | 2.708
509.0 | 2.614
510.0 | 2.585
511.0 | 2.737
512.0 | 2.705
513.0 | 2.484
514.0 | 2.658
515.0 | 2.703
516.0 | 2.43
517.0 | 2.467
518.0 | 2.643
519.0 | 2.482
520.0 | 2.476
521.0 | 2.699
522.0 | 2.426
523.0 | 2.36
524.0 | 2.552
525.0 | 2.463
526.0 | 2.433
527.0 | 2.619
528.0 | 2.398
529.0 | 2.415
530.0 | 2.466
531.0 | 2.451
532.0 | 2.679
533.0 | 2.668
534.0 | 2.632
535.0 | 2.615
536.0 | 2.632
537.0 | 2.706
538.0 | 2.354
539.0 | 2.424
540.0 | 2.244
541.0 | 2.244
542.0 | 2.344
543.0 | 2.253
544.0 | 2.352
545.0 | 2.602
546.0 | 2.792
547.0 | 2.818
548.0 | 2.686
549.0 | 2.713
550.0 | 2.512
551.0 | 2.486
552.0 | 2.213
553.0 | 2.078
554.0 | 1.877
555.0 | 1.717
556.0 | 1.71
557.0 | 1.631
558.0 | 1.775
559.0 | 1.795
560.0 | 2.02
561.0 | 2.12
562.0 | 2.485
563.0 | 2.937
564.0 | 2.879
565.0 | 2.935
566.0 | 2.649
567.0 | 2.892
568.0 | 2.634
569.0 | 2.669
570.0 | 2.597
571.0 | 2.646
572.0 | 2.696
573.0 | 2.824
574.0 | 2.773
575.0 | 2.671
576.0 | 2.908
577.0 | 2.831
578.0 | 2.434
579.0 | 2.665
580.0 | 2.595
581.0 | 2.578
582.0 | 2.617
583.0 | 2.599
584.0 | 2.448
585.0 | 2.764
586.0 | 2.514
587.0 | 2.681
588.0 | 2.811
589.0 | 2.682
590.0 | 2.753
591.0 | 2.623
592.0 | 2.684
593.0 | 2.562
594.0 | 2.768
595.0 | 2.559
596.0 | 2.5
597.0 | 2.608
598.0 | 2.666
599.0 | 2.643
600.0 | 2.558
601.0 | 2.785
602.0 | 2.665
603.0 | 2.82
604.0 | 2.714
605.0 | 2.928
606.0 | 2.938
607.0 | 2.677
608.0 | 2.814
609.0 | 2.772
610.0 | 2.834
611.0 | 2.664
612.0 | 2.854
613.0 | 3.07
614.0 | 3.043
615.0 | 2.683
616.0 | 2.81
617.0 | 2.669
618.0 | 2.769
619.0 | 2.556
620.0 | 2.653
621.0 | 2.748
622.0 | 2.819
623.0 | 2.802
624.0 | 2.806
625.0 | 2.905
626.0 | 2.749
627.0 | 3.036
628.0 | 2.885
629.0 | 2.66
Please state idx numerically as 0.1 N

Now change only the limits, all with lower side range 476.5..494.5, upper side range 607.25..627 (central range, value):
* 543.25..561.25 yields 4.1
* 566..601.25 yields 2.1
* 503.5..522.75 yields 1.9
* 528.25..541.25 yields 1.7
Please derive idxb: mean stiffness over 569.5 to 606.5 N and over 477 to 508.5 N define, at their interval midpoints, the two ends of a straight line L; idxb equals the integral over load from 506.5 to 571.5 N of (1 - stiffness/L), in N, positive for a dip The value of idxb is 7.0 N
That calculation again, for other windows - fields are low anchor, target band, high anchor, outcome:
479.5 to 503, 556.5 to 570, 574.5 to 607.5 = 1.5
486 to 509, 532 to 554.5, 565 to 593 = 2.1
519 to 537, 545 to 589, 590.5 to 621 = 2.1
